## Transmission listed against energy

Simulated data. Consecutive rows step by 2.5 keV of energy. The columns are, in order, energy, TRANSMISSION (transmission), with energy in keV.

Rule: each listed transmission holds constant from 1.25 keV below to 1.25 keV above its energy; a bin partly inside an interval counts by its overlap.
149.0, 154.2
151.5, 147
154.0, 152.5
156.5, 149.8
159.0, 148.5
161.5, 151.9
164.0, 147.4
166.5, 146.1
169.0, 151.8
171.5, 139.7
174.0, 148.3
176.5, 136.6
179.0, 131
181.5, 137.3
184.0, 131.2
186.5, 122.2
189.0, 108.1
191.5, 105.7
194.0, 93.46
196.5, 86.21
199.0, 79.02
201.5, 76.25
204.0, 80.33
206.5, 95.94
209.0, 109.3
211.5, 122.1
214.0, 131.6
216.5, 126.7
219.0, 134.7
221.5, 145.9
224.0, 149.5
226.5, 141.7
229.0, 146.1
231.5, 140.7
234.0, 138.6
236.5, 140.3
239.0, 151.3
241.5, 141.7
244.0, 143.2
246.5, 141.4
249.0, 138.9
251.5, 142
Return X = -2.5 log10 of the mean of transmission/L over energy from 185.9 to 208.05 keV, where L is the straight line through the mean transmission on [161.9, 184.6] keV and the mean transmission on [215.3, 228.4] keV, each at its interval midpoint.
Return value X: 0.45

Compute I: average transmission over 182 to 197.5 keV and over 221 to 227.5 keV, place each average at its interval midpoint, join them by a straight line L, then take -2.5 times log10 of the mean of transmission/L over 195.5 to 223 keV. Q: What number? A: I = 0.21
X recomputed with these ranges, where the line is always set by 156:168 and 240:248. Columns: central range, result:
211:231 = 0.05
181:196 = 0.28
